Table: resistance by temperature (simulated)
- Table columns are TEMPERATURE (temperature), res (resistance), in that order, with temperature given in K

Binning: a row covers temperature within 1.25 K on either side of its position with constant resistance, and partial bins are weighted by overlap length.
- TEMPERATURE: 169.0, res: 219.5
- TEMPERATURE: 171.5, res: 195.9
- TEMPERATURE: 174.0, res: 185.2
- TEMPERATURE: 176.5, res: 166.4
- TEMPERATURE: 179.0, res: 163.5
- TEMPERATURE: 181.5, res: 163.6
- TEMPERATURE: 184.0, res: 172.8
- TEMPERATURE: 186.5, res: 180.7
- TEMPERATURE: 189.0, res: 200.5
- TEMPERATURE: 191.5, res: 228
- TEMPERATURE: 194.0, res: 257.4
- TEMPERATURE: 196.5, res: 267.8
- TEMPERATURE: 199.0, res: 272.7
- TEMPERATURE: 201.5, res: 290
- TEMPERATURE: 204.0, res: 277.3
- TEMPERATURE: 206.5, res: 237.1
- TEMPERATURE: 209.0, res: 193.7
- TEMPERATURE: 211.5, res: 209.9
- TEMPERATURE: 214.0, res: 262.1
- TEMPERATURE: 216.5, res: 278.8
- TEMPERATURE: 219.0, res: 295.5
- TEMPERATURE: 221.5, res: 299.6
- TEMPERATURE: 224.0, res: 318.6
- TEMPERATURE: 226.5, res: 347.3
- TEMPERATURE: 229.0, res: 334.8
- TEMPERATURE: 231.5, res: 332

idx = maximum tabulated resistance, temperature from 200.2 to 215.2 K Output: 290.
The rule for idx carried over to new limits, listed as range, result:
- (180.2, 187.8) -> 180.7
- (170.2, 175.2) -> 195.9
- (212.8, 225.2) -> 318.6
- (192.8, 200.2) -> 272.7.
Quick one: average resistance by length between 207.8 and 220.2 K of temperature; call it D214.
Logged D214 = 248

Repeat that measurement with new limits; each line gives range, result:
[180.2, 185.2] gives 168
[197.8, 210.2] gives 254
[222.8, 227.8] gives 333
